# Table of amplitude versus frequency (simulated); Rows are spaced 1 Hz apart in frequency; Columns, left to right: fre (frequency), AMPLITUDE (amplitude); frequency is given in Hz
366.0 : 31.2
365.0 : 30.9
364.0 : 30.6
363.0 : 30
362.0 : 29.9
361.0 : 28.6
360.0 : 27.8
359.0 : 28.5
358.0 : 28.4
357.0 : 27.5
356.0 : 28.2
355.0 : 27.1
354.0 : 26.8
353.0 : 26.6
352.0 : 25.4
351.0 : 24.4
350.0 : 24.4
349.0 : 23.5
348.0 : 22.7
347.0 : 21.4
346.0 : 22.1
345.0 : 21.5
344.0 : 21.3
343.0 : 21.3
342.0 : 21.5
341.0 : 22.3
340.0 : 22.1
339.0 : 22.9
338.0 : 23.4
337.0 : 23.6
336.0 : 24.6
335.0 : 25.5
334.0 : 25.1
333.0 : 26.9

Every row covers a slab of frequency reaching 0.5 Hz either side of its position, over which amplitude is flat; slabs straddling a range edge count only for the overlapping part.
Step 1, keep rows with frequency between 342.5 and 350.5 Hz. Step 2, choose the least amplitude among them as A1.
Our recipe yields 21.3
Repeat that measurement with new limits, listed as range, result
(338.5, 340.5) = 22.1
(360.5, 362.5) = 28.6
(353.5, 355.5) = 26.8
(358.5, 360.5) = 27.8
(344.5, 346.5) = 21.5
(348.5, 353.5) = 23.5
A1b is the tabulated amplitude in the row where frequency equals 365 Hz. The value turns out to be 30.9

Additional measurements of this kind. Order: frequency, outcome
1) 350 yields 24.4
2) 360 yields 27.8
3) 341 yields 22.3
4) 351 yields 24.4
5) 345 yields 21.5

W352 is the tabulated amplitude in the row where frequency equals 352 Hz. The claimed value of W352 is 25.4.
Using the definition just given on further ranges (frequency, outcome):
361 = 28.6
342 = 21.5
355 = 27.1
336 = 24.6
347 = 21.4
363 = 30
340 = 22.1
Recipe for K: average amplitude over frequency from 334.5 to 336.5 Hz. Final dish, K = 25.1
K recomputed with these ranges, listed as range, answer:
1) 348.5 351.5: 24.1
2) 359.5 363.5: 29.1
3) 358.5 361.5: 28.3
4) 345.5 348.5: 22.1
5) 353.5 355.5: 27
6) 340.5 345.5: 21.6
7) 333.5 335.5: 25.3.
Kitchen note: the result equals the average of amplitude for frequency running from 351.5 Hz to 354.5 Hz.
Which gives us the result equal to 26.3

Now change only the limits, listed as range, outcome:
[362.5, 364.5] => 30.3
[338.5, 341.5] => 22.4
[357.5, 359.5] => 28.4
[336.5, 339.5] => 23.3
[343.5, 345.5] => 21.4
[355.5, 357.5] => 27.9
